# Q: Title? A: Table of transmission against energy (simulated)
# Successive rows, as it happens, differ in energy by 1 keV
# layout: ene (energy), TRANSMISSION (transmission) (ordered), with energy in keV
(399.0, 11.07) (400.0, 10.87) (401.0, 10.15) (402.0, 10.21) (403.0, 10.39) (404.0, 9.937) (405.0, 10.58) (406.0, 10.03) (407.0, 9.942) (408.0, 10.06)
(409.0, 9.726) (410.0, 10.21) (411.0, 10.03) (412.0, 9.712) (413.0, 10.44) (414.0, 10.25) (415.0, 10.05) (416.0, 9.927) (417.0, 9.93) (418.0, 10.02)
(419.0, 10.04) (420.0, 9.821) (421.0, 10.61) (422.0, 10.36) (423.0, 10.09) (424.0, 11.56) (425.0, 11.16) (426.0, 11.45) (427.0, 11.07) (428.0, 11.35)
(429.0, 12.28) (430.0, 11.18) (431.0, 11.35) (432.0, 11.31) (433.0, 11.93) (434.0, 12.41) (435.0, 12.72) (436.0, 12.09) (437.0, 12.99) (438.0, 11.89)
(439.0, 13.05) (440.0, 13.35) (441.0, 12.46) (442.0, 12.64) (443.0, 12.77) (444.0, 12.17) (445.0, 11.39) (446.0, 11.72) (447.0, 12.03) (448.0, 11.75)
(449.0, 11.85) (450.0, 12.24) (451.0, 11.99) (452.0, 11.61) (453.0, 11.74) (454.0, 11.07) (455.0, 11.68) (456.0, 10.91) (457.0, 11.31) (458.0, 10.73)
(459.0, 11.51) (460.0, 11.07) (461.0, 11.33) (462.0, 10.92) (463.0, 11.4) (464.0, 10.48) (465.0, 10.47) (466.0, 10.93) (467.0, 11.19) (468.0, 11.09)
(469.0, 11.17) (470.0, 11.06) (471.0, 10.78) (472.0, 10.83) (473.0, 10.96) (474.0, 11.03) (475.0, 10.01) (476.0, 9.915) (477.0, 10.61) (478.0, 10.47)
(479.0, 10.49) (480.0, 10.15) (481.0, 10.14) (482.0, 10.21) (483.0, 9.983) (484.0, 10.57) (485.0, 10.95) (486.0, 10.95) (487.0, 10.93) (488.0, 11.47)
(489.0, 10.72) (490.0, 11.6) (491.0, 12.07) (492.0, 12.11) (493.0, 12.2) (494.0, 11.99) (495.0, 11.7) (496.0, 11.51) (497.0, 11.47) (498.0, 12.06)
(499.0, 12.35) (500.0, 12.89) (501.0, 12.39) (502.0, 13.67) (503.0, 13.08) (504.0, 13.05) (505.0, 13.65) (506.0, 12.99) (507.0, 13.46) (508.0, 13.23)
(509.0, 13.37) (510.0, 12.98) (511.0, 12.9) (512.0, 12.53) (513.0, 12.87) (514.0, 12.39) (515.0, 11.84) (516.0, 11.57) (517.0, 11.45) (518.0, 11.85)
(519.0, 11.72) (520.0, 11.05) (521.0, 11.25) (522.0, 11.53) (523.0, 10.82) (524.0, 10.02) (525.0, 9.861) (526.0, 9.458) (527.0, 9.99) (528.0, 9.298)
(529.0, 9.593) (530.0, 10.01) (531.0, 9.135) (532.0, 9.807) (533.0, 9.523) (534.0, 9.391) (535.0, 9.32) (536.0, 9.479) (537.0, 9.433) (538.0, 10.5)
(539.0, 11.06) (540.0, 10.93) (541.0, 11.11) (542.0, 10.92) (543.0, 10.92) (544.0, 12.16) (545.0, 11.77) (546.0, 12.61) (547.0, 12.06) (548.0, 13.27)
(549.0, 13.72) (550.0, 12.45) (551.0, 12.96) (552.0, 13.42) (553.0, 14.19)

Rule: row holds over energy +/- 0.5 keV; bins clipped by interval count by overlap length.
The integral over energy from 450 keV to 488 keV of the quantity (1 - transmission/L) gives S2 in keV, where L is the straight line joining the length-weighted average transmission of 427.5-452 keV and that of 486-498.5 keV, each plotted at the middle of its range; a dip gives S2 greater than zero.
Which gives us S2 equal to 3.00 keV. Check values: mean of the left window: 12.1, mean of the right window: 11.6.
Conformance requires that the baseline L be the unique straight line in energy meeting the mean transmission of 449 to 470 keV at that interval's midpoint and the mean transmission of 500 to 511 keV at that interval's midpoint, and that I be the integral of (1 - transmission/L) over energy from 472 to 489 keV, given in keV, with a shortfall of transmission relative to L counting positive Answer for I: 2.2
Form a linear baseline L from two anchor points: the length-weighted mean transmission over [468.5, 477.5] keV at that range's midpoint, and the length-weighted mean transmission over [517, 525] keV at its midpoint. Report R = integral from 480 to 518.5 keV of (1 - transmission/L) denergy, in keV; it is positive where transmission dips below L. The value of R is -3.8 keV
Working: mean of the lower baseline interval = 10.7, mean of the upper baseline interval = 11.1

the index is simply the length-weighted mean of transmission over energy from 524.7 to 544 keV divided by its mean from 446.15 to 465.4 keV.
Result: 0.88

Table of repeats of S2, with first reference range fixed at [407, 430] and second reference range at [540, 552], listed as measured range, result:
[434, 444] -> -1.8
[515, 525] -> 0.5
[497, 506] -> -1.0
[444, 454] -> -0.8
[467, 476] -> 0.3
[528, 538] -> 2.0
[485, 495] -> -0.1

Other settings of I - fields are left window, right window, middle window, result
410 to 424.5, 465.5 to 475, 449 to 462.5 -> -0.8 keV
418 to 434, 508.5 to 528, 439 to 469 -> -1.1 keV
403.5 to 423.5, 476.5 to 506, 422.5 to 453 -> -3.9 keV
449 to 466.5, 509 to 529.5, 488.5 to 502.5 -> -0.9 keV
